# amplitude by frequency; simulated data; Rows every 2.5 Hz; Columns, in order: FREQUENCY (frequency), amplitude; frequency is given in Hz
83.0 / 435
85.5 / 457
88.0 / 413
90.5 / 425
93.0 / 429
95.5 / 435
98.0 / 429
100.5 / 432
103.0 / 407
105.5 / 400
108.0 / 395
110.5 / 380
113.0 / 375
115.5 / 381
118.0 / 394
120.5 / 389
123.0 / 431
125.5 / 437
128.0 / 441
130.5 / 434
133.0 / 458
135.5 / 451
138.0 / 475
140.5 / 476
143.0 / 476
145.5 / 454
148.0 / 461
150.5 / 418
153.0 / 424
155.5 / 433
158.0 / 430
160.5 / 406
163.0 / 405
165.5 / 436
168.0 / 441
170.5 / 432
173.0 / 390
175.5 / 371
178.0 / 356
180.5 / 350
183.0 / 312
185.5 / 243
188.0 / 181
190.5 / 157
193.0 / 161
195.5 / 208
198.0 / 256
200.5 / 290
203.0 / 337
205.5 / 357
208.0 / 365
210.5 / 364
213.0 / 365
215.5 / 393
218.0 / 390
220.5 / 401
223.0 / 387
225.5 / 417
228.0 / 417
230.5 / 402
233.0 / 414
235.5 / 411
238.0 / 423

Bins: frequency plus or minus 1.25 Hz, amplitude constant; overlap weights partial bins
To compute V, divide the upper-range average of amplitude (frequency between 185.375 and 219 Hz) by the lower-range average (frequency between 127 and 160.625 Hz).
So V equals 0.65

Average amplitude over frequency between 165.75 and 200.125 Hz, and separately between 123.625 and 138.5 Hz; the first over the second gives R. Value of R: 0.67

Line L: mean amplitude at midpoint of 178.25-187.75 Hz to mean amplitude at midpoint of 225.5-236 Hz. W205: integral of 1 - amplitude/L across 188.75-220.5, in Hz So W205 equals 4.2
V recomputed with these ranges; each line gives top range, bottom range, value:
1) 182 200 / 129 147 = 0.47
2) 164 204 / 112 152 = 0.71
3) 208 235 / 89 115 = 0.96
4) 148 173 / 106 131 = 1.05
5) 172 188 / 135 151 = 0.70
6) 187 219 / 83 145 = 0.69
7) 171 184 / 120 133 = 0.84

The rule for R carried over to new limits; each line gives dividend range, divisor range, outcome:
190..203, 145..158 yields 0.53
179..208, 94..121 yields 0.66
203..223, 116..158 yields 0.85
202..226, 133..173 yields 0.86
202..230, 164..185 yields 1.00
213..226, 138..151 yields 0.85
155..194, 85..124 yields 0.84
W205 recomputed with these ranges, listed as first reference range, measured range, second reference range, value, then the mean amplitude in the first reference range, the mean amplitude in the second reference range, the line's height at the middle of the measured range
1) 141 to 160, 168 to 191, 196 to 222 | 4.38 Hz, 442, 348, 395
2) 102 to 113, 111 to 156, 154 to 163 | -2.84 Hz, 393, 421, 407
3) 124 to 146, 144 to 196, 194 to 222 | 5.83 Hz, 456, 338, 399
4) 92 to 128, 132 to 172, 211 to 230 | -3.78 Hz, 409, 395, 404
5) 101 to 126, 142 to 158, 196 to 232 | -2.34 Hz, 399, 364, 386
